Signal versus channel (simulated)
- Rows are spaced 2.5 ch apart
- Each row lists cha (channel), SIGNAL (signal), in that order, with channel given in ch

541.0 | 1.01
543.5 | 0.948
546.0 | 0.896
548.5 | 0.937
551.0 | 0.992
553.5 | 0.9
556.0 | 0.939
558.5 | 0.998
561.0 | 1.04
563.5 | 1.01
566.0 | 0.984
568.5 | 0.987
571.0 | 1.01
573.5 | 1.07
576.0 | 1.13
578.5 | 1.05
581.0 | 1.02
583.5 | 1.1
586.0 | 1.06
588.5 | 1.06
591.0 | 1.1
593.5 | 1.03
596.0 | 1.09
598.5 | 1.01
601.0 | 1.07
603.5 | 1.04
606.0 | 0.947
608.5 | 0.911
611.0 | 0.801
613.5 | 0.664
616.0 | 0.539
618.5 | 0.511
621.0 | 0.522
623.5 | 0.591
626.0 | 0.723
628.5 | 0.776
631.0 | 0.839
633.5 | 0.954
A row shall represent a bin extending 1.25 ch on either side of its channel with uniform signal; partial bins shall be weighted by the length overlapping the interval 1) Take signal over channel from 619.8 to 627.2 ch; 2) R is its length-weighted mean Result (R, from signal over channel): 0.612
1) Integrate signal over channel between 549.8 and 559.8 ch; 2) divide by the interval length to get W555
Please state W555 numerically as 0.957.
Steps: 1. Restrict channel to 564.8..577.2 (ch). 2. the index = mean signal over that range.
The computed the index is 1.04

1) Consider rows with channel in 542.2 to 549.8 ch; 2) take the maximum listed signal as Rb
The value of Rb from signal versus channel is 0.948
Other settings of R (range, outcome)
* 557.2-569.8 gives 1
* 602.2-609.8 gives 0.966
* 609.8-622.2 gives 0.607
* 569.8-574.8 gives 1.04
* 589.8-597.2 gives 1.07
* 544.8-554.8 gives 0.931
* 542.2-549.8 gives 0.928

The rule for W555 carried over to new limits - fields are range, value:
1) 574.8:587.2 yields 1.07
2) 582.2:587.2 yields 1.08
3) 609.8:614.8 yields 0.73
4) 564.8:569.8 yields 0.986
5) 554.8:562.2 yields 0.992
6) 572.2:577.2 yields 1.1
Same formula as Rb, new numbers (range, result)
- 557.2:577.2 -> 1.13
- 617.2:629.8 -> 0.776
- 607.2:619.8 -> 0.911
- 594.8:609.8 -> 1.09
